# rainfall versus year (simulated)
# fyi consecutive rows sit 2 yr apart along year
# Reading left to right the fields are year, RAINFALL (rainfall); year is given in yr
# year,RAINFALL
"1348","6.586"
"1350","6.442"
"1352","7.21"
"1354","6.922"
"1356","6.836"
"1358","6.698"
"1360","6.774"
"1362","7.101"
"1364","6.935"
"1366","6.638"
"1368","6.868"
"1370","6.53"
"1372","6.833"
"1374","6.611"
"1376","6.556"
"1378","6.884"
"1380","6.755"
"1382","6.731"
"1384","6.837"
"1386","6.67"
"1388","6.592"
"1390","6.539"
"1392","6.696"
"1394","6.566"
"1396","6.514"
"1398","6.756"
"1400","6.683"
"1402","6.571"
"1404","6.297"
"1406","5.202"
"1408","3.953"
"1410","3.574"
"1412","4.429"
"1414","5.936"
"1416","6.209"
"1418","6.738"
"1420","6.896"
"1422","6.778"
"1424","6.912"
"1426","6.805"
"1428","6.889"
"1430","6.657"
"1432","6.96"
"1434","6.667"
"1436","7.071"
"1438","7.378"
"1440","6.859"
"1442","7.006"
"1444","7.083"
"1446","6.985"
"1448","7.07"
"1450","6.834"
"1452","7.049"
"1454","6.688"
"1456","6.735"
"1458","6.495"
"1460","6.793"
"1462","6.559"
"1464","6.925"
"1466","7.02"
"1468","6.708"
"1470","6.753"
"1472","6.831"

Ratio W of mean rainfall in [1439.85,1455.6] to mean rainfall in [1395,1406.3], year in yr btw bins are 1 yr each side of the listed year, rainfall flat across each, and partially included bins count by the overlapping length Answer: 1.08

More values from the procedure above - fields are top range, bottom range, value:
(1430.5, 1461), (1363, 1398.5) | 1.03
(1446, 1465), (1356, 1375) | 1.00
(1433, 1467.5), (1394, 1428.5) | 1.14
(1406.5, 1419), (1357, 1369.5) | 0.75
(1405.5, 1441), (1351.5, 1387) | 0.92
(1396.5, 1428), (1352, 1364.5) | 0.87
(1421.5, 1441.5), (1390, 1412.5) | 1.19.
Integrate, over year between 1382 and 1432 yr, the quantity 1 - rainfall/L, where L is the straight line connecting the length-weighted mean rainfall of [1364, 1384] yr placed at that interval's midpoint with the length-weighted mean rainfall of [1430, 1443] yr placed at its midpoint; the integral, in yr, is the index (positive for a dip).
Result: 4.3 yr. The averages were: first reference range 6.73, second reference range 6.96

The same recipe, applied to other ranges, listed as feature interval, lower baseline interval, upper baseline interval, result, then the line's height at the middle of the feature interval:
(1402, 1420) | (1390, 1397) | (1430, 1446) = 3.4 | 6.74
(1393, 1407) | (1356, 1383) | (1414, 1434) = 0.8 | 6.74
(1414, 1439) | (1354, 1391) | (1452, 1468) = -0.1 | 6.76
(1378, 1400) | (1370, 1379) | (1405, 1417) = -2.6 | 5.98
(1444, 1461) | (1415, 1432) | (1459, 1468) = -0.1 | 6.79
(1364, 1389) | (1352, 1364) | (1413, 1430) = 0.4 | 6.83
